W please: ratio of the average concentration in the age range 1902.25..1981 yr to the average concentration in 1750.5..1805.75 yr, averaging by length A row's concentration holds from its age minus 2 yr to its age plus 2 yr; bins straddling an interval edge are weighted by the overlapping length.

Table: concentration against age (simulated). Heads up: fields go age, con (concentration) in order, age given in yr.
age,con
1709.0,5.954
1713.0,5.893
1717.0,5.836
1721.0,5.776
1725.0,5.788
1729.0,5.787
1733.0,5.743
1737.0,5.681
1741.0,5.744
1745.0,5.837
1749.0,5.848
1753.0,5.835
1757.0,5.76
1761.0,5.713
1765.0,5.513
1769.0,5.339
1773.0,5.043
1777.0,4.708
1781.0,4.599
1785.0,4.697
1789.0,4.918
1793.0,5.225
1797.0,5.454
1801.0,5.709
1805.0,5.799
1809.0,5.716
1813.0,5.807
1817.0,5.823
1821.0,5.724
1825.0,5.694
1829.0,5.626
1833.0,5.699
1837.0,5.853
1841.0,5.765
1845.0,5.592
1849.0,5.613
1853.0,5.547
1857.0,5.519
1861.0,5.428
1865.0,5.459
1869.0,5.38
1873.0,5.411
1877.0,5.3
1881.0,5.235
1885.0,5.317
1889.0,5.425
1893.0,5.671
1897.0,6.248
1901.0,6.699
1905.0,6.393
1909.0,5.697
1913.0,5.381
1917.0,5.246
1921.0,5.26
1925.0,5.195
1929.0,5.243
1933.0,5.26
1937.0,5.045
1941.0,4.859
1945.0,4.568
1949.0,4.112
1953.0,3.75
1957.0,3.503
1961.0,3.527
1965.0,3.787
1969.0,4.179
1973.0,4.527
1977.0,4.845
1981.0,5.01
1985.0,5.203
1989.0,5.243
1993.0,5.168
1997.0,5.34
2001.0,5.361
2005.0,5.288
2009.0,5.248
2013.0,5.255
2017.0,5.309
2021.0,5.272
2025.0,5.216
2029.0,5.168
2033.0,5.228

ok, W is 0.90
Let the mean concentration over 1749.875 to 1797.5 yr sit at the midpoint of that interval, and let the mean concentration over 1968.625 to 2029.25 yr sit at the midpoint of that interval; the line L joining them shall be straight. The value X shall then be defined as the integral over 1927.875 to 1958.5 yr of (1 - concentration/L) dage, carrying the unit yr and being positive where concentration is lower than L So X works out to 3.7 yr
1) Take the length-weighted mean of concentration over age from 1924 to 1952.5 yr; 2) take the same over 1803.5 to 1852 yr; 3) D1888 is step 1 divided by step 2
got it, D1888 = 0.8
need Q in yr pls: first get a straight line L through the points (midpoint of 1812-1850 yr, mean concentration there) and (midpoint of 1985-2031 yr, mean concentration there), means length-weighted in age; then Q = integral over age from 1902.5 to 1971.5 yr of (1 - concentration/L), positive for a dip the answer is 8.53 yr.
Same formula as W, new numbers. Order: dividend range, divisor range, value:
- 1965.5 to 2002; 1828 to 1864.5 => 0.88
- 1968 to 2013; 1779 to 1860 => 0.92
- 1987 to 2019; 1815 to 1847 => 0.92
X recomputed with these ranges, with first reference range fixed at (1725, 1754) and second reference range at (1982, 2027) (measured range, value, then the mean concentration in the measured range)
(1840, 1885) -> 0.6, 5.46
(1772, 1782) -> 1.6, 4.78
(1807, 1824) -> -0.4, 5.76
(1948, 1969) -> 6.2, 3.76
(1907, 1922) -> 0.1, 5.41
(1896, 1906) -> -1.8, 6.47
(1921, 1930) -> 0.3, 5.23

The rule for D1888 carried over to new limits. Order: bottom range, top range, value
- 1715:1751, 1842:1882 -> 0.94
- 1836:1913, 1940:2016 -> 0.83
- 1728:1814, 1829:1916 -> 1.03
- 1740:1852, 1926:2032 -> 0.87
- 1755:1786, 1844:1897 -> 1.06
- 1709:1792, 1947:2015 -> 0.85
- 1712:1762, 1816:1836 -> 0.99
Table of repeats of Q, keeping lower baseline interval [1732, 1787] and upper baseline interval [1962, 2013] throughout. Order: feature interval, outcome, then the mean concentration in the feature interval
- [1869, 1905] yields -3.8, 5.69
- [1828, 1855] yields -2.2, 5.67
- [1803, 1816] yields -1.1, 5.78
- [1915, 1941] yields -0.7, 5.18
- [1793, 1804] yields -0.4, 5.54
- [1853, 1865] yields -0.6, 5.48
